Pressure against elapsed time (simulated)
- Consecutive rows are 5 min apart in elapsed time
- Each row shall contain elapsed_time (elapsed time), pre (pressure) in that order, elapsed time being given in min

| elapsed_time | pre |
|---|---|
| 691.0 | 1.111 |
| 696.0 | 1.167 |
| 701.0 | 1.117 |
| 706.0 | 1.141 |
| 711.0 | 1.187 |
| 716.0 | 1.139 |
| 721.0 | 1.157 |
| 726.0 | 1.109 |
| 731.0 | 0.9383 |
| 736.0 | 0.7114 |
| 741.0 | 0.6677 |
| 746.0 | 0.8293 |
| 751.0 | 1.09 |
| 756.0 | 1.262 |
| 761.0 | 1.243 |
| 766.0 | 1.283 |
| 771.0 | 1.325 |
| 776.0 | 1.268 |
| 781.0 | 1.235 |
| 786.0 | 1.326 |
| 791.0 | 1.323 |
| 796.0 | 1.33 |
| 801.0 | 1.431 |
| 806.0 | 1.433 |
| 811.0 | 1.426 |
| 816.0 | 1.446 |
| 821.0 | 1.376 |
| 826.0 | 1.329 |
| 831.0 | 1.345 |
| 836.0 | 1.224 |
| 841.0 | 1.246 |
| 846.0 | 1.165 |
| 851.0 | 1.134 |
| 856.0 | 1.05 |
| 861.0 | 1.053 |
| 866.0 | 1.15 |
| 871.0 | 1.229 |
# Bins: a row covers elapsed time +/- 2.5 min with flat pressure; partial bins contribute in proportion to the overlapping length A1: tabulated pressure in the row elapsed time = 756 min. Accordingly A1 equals 1.262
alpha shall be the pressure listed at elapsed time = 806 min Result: 1.433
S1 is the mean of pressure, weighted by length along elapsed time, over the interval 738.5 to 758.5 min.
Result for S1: 0.962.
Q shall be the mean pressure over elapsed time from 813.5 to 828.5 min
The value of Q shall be 1.38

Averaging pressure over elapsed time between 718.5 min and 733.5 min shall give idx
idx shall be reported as 1.07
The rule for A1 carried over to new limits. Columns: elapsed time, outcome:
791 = 1.323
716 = 1.139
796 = 1.33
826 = 1.329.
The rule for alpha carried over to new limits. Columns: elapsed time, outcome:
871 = 1.229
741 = 0.6677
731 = 0.9383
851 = 1.134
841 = 1.246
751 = 1.09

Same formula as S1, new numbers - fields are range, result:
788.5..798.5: 1.33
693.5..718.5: 1.15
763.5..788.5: 1.29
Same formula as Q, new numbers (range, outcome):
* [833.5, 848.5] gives 1.21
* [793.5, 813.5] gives 1.4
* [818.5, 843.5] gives 1.3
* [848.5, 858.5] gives 1.09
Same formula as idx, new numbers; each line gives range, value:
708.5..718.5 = 1.16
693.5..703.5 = 1.14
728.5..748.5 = 0.787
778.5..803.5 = 1.33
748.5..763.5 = 1.2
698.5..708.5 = 1.13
